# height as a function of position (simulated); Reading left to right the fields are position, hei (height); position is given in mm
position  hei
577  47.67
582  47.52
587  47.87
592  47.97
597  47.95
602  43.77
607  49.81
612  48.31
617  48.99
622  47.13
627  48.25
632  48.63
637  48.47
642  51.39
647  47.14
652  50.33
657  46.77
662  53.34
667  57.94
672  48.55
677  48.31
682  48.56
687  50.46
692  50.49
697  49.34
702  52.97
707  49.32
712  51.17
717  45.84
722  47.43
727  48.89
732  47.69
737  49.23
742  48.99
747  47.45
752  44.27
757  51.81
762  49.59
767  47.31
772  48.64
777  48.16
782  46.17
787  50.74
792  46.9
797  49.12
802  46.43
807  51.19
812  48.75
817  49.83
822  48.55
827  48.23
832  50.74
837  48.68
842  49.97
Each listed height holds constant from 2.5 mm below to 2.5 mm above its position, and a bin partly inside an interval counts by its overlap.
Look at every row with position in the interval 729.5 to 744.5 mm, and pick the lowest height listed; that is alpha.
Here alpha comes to 47.69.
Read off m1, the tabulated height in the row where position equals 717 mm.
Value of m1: 45.84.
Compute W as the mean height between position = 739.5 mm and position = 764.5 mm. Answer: 48.4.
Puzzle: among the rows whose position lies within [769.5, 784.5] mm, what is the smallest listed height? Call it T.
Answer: 46.17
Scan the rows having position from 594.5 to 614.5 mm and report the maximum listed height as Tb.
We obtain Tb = 49.81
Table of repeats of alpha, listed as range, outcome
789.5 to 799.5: 46.9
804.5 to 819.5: 48.75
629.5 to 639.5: 48.47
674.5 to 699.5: 48.31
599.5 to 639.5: 43.77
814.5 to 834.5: 48.23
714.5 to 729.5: 45.84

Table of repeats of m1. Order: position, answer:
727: 48.89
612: 48.31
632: 48.63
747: 47.45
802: 46.43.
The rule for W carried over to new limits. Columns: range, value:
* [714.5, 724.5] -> 46.6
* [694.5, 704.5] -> 51.2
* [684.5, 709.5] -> 50.5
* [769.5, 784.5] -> 47.7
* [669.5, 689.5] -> 49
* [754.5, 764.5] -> 50.7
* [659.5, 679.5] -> 52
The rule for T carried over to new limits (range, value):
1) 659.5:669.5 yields 53.34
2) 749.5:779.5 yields 44.27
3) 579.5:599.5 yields 47.52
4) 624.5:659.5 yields 46.77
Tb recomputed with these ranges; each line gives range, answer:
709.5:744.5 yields 51.17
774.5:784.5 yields 48.16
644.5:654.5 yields 50.33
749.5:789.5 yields 51.81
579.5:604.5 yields 47.97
